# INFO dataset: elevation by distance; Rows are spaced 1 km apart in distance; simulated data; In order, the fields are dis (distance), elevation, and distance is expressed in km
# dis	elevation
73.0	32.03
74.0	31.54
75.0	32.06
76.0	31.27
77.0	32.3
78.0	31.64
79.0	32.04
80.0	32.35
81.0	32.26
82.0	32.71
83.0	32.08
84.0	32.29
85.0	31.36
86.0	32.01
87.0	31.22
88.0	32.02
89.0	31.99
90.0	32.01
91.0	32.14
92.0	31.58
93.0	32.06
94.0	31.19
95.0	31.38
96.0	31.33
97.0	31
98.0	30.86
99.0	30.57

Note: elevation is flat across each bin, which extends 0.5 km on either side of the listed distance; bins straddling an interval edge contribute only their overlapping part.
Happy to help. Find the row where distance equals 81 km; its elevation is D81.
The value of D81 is 32.26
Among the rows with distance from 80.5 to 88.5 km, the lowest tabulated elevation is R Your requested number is 31.22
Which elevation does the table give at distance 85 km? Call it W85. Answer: 31.36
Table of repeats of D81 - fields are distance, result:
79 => 32.04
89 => 31.99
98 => 30.86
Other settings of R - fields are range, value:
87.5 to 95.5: 31.19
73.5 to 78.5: 31.27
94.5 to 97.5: 31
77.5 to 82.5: 31.64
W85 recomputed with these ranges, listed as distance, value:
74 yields 31.54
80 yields 32.35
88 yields 32.02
